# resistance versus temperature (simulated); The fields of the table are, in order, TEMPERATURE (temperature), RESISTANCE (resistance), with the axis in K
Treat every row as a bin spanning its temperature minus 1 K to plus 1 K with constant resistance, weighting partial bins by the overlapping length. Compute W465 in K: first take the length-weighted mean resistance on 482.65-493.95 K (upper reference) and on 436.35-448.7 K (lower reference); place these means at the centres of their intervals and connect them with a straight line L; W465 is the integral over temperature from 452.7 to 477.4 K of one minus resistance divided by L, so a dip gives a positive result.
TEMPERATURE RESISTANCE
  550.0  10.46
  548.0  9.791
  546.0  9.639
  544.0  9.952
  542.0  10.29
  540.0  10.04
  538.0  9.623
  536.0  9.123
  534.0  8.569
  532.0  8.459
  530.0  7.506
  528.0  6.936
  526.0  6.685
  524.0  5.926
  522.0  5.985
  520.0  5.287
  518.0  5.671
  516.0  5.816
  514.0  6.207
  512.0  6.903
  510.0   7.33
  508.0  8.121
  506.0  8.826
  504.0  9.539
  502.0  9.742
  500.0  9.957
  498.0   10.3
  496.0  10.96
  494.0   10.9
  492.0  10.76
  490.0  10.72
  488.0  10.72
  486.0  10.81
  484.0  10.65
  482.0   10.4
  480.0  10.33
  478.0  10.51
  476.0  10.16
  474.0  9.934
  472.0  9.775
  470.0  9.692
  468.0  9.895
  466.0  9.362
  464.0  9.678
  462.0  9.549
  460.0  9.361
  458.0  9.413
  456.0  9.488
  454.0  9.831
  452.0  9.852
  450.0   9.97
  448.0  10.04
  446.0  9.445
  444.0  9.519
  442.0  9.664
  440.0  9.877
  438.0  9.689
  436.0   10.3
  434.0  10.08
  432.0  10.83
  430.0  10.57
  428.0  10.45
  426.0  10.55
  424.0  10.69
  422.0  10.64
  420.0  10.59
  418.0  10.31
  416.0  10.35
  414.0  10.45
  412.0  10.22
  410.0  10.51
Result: 1.3 K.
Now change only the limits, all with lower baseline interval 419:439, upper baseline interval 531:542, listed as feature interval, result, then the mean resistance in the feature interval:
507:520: 4.03 K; 6.57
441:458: 0.84 K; 9.71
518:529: 3.84 K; 6.12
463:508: -1.37 K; 10.1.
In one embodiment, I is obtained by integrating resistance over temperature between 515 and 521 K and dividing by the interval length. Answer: 5.59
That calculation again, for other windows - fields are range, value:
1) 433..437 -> 10.2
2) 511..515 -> 6.55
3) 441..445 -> 9.59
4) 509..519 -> 6.39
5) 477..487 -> 10.5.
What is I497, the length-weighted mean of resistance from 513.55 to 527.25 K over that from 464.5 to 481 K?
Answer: 0.60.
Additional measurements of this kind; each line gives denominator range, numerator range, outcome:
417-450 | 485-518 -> 0.89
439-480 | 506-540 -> 0.74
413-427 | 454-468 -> 0.91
